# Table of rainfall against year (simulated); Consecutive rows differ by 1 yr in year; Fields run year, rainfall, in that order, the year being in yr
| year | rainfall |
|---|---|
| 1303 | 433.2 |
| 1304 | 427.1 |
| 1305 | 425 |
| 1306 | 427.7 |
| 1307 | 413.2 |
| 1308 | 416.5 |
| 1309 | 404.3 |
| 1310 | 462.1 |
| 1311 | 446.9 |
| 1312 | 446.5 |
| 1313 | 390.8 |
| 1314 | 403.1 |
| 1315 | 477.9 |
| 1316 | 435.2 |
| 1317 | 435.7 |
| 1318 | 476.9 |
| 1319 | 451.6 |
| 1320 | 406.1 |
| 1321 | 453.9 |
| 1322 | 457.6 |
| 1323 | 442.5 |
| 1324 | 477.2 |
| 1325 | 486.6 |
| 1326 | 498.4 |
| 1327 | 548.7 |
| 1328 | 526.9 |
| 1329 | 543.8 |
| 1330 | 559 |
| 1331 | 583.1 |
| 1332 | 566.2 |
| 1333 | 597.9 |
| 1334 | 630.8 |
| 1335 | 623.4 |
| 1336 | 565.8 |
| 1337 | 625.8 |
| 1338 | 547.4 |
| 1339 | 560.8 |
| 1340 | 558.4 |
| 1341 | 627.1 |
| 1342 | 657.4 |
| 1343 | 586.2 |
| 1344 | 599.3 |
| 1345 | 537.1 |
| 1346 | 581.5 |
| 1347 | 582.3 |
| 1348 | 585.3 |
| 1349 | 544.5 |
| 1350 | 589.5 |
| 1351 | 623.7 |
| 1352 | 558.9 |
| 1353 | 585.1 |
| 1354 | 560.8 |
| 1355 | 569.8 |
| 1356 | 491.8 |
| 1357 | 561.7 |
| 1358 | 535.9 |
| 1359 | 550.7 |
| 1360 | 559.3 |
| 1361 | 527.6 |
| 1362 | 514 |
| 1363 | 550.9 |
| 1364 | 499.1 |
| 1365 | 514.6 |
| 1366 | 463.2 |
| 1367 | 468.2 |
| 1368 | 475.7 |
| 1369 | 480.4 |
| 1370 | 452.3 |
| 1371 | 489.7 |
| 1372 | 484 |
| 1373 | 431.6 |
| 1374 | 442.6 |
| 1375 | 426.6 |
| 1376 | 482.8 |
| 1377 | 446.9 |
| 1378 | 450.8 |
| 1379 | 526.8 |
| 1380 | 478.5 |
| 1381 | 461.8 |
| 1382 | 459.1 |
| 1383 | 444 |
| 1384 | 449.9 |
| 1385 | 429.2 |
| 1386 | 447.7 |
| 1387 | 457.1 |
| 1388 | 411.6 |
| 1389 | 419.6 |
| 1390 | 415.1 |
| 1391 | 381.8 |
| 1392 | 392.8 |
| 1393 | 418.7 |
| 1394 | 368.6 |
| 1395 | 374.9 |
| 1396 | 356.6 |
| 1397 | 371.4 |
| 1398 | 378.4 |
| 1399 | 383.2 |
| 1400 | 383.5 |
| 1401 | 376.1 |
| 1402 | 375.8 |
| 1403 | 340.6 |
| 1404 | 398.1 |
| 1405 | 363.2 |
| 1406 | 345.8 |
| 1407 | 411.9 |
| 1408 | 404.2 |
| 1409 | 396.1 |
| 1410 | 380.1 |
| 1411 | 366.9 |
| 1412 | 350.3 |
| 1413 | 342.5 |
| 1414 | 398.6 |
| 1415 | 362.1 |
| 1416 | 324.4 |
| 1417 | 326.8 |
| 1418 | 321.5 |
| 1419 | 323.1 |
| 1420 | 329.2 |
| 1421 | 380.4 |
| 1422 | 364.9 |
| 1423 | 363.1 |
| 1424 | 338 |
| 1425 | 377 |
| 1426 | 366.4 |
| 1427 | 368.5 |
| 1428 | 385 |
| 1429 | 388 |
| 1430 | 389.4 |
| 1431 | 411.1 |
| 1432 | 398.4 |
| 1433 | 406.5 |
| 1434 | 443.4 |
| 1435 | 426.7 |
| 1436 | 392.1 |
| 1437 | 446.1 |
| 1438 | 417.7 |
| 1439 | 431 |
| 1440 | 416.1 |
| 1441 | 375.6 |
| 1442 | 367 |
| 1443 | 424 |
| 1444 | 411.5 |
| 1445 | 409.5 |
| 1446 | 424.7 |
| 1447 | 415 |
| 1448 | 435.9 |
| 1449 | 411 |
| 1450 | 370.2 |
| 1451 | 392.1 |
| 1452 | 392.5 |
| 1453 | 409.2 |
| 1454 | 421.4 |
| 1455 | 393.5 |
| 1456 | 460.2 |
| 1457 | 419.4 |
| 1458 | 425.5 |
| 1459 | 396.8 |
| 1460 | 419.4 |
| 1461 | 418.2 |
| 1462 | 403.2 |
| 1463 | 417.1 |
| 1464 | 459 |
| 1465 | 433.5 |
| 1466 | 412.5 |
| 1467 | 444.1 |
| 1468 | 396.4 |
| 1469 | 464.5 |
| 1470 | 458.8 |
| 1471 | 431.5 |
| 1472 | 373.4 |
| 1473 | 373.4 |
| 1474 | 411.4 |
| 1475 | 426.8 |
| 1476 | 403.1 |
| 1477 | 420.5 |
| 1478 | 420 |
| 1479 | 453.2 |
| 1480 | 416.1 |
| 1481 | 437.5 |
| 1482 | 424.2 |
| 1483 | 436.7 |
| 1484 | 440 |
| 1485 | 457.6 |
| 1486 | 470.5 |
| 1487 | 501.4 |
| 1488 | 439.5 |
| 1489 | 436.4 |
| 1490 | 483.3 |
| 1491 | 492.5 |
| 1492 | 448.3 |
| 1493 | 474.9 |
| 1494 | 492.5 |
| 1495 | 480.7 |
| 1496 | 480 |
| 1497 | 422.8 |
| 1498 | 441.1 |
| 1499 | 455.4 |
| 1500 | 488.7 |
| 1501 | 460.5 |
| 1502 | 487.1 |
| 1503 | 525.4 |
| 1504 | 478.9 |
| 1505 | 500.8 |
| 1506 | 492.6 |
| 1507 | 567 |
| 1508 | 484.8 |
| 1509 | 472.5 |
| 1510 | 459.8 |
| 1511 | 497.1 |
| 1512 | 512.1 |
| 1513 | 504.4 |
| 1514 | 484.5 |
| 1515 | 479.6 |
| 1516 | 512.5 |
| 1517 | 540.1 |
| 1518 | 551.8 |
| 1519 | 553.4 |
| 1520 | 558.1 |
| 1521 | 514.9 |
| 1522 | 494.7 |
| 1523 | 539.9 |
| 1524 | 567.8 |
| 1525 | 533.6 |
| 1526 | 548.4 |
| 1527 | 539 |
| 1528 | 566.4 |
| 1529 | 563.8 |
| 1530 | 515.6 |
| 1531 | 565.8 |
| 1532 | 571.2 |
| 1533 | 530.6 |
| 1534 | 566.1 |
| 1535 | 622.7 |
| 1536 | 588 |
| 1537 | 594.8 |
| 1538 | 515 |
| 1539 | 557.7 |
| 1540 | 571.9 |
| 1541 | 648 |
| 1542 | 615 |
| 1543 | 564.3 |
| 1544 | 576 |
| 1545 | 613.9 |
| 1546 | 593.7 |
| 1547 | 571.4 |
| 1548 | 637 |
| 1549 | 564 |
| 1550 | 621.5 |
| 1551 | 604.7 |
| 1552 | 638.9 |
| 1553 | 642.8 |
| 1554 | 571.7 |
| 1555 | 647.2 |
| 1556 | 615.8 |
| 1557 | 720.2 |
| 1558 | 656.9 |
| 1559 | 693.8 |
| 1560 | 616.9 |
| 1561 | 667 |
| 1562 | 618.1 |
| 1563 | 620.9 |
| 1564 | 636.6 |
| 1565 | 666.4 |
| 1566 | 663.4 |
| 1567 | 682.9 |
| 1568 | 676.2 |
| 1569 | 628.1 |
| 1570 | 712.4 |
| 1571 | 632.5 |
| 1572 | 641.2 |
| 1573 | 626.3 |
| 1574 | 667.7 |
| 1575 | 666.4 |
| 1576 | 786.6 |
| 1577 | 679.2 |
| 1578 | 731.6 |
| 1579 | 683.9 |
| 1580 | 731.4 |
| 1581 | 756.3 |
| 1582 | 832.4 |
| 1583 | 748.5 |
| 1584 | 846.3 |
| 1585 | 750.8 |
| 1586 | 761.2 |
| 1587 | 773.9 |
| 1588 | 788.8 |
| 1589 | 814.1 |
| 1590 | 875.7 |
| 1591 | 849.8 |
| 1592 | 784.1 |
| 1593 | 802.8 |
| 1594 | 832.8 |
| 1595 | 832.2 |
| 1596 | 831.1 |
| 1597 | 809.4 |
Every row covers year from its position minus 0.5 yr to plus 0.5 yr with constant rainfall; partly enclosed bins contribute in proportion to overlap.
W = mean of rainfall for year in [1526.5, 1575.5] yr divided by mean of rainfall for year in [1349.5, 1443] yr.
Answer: 1.43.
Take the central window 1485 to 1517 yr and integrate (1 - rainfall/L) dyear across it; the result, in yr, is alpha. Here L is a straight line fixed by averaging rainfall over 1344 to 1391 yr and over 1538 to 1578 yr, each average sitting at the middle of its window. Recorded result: 6.1 yr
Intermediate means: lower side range 500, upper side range 636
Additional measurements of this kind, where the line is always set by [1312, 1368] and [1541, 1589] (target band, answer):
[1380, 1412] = 9.4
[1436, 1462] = 8.1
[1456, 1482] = 8.0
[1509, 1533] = 4.3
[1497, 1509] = 2.8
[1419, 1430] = 4.1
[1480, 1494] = 3.7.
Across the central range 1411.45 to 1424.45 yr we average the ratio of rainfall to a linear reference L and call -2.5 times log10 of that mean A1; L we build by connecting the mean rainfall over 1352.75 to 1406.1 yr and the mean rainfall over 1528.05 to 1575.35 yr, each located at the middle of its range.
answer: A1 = 0.369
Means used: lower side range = 453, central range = 348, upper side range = 616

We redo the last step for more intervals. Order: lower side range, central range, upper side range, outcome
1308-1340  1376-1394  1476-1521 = 0.12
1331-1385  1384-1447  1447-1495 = 0.23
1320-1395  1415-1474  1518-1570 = 0.35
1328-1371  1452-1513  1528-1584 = 0.33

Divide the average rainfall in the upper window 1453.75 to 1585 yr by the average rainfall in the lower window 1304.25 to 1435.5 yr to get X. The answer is 1.2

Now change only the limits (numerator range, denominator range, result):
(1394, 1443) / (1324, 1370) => 0.68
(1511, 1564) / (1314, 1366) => 1.07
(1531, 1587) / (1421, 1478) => 1.59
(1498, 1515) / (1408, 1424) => 1.38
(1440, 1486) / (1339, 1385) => 0.80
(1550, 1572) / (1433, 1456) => 1.57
